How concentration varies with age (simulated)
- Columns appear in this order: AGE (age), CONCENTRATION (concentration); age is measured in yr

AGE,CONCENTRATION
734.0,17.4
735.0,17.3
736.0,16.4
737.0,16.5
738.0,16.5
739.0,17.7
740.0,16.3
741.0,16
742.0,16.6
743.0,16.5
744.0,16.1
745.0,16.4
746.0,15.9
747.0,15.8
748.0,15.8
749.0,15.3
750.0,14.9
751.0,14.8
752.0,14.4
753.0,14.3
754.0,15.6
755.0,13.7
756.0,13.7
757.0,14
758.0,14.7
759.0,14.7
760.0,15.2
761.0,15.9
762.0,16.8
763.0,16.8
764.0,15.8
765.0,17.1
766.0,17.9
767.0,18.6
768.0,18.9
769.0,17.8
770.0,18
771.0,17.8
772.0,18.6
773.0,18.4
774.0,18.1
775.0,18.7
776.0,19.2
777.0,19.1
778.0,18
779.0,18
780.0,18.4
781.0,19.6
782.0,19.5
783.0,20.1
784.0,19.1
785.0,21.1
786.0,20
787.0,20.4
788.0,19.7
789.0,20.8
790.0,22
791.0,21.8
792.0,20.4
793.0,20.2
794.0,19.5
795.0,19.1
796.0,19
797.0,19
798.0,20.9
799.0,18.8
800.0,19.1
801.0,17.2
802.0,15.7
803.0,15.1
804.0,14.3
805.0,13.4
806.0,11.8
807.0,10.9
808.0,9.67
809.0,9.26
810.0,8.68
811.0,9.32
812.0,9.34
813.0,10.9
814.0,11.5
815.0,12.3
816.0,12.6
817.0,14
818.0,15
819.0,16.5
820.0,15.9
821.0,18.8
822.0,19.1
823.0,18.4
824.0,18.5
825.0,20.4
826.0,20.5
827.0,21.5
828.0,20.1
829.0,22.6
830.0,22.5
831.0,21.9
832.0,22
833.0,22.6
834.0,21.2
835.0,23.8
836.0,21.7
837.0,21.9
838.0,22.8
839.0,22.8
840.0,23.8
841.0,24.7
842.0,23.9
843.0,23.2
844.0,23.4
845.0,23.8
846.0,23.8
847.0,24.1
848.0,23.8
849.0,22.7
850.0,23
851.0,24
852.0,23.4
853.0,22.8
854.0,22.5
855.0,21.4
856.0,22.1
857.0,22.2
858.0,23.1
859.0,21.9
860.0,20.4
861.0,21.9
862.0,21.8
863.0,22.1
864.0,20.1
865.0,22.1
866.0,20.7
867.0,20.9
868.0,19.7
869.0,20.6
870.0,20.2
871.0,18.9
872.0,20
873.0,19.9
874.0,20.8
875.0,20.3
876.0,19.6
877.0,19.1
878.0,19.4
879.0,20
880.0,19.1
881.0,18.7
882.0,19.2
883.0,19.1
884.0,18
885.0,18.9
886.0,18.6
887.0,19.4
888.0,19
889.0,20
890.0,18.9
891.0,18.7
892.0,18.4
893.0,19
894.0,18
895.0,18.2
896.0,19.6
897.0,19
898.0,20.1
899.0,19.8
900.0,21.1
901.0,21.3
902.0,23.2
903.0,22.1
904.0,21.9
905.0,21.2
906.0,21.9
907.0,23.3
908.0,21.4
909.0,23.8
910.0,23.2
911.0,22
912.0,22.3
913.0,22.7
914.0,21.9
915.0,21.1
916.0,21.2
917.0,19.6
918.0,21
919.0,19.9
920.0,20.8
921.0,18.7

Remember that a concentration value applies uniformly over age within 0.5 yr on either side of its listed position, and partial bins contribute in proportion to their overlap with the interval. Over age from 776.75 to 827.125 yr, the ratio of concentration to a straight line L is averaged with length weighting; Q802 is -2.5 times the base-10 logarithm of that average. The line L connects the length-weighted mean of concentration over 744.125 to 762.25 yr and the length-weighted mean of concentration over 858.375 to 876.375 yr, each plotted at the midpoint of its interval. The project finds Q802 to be 0.03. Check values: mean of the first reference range 15.1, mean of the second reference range 20.7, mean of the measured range 16.9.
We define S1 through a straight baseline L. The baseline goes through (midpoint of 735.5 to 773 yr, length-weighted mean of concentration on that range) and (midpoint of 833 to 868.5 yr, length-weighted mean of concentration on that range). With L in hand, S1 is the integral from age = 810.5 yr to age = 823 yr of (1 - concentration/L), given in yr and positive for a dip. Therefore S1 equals 3.9 yr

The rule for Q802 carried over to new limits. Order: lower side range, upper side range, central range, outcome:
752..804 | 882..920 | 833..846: -0.20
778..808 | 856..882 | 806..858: 0.01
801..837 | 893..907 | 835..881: -0.18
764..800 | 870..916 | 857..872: -0.05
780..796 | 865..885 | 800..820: 0.49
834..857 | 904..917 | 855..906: 0.12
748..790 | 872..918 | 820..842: -0.14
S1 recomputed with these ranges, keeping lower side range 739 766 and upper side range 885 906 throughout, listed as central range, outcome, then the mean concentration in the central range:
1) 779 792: -2.8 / 20.1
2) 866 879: -0.5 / 20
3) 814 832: -0.5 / 18.2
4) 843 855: -3.1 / 23.3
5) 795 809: 1.2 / 15.6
